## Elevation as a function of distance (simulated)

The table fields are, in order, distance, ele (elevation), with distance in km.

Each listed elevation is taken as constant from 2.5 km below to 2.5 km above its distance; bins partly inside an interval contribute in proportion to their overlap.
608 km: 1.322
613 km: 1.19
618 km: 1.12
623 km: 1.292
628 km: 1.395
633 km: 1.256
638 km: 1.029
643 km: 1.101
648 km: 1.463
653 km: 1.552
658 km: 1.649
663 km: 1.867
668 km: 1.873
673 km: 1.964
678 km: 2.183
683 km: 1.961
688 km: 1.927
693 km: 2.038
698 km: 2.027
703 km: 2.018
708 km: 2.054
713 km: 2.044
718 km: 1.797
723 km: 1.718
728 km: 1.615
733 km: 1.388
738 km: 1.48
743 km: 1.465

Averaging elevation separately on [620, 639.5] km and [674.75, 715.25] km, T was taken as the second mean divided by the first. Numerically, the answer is 1.62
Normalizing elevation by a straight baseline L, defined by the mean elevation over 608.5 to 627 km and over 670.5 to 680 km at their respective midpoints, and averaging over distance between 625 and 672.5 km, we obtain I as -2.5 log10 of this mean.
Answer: 0.141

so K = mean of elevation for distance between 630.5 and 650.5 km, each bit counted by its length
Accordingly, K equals 1.21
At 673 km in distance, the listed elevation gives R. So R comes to 1.964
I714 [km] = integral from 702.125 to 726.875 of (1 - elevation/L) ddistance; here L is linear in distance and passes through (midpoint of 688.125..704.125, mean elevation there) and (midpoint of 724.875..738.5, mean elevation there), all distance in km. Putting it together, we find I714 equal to -2.1 km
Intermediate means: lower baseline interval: 2.01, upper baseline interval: 1.51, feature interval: 1.9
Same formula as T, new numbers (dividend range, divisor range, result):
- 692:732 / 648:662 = 1.18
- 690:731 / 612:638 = 1.55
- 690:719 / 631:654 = 1.59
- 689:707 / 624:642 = 1.65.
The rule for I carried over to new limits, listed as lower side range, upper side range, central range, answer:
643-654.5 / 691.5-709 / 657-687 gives -0.142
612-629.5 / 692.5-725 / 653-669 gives -0.117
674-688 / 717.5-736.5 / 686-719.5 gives -0.094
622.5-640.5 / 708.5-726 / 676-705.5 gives -0.208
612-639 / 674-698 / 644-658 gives 0.054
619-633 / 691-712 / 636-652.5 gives 0.193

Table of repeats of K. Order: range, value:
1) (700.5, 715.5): 2.04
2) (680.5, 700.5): 1.99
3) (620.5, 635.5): 1.31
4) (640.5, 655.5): 1.37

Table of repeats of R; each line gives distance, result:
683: 1.961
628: 1.395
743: 1.465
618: 1.12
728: 1.615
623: 1.292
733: 1.388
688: 1.927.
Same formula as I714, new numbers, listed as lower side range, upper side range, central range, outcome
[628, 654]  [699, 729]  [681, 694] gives -2.3 km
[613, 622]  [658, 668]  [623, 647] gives 3.1 km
